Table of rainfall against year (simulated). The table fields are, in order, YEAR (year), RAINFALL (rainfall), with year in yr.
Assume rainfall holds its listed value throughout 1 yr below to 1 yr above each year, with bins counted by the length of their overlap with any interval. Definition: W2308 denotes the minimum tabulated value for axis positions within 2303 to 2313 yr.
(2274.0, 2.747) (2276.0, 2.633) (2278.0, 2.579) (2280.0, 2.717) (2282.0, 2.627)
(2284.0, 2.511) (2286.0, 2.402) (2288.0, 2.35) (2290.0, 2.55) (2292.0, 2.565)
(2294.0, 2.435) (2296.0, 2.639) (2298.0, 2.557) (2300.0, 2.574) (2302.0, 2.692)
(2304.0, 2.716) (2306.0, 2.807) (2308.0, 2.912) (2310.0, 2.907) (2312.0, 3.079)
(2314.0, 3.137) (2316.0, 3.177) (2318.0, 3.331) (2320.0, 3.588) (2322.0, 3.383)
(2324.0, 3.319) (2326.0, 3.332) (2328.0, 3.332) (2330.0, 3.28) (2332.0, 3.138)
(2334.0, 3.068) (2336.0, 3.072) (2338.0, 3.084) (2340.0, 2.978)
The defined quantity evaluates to 2.716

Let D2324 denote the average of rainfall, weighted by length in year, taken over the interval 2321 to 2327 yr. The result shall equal 3.34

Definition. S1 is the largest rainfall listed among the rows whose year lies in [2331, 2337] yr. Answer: 3.138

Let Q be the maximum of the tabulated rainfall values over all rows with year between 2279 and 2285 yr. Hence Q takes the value 2.717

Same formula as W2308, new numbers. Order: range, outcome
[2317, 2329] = 3.319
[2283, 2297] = 2.35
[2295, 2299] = 2.557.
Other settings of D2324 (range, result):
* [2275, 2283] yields 2.64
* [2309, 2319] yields 3.13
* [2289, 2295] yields 2.52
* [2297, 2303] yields 2.61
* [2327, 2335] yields 3.2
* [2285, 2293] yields 2.47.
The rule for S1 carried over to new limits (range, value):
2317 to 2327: 3.588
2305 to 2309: 2.912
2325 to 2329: 3.332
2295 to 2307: 2.807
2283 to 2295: 2.565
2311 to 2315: 3.137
